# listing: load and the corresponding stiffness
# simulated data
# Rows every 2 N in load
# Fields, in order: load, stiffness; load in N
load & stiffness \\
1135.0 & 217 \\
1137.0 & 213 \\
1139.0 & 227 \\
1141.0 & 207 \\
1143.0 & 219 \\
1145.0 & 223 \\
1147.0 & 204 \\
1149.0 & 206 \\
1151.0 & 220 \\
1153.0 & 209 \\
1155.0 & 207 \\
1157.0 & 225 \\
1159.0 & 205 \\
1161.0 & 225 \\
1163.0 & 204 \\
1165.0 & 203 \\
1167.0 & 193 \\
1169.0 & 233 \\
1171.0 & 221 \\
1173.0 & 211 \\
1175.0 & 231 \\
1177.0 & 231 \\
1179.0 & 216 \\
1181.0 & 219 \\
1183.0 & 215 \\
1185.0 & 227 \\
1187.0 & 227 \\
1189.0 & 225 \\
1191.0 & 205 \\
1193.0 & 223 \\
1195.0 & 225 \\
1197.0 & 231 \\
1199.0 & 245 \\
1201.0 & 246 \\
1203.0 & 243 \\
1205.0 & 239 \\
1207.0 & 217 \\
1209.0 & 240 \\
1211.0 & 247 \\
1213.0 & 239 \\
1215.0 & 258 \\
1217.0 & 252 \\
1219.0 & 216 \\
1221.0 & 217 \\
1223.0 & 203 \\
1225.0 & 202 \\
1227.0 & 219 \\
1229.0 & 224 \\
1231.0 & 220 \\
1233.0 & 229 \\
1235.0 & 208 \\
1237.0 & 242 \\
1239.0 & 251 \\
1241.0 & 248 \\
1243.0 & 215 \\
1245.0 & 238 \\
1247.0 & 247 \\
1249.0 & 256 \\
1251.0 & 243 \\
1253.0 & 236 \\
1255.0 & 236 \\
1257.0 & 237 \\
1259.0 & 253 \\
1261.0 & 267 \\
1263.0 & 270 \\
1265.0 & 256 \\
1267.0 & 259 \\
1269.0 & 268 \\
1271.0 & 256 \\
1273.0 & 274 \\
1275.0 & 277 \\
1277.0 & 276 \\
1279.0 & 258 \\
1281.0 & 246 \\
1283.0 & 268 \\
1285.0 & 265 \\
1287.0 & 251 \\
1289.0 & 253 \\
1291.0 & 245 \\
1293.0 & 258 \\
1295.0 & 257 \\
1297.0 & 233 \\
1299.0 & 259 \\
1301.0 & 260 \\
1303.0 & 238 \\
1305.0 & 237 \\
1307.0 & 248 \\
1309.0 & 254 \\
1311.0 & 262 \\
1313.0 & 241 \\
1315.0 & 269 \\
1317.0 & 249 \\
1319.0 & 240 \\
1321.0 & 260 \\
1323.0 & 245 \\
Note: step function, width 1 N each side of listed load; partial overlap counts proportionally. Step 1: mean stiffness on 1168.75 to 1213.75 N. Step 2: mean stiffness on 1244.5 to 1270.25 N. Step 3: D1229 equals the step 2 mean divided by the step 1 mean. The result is 1.1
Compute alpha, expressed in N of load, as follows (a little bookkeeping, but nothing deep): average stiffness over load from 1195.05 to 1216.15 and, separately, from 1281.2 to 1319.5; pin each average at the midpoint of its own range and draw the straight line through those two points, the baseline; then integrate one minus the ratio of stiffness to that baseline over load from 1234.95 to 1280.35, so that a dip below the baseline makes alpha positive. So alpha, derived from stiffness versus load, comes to -1.0 N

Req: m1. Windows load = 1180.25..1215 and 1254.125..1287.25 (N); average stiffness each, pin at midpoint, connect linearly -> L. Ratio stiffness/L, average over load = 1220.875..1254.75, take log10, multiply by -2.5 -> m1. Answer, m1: 0.08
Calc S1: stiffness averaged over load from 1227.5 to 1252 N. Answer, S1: 235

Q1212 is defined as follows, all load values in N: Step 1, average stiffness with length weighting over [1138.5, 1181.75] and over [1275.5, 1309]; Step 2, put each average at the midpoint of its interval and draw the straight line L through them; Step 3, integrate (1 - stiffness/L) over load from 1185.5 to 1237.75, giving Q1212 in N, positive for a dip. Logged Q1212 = 0.4 N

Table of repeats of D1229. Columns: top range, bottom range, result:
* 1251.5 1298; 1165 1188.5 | 1.17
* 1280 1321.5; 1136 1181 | 1.17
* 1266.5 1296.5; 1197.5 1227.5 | 1.12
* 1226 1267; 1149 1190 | 1.11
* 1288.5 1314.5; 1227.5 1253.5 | 1.06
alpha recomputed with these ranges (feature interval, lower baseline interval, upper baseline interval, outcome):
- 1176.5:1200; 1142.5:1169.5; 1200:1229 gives -0.1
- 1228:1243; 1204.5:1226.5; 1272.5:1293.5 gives 0.5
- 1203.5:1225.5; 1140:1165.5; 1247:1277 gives 0.6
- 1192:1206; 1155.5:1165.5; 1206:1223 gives -0.5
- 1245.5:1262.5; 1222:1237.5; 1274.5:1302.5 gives -1.0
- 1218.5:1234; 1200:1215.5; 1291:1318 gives 1.7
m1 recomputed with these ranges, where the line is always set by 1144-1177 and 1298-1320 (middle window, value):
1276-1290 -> -0.07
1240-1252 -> -0.03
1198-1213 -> -0.07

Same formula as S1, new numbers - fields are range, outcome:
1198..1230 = 232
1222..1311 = 247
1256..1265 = 257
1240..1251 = 241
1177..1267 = 234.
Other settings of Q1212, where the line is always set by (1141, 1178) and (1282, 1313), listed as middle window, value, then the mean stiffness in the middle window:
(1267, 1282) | -1.1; 265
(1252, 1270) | -0.8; 254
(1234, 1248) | 0.1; 236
